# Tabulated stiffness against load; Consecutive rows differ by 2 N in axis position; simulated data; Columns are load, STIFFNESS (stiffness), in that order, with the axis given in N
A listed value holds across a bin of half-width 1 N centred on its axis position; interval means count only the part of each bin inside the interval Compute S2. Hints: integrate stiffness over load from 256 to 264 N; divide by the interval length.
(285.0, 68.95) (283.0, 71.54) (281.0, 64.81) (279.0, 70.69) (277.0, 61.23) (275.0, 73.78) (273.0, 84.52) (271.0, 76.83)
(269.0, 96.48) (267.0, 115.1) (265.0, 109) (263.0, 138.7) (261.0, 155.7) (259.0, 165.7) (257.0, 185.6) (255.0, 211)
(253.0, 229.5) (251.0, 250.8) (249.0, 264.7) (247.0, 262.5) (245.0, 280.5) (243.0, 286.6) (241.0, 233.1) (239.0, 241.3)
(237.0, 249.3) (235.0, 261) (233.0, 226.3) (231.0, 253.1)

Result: 161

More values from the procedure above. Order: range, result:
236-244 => 253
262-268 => 121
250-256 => 230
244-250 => 269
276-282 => 65.6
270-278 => 74.1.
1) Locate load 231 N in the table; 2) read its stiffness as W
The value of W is 253.1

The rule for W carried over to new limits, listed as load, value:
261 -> 155.7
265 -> 109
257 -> 185.6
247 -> 262.5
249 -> 264.7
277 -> 61.23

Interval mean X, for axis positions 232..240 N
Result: 244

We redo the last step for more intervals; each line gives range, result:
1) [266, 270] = 106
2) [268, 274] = 85.9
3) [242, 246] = 284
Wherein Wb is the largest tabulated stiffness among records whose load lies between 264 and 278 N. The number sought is 115.1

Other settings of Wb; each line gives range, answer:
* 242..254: 286.6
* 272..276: 84.52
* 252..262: 229.5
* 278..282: 70.69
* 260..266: 155.7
